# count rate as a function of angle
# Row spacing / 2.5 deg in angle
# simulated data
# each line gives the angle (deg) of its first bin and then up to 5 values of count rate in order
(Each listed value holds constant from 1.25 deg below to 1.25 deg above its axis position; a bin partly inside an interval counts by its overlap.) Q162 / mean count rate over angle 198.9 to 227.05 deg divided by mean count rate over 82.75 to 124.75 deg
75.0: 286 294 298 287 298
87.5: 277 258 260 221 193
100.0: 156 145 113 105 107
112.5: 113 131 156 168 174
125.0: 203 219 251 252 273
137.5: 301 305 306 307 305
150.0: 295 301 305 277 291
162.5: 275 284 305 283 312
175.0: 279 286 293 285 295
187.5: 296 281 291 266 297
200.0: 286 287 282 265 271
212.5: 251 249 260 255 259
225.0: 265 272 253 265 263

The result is 1.46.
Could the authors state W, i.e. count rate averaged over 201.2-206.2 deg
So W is 285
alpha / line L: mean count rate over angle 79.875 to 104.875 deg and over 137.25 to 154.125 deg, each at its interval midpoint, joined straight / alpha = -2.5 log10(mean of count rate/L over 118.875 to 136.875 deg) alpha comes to 0.25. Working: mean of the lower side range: 231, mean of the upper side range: 303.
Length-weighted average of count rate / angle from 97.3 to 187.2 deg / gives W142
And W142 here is 241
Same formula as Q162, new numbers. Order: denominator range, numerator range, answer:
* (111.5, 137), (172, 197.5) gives 1.46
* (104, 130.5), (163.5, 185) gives 1.87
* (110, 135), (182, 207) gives 1.54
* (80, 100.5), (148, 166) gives 1.16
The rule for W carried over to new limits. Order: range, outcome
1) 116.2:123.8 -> 166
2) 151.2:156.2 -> 303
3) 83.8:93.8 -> 273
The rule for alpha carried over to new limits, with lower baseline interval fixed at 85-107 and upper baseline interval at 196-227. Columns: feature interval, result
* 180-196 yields -0.12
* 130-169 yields -0.23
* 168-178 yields -0.18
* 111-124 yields 0.41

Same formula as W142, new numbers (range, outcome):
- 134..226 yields 285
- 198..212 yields 278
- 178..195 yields 288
